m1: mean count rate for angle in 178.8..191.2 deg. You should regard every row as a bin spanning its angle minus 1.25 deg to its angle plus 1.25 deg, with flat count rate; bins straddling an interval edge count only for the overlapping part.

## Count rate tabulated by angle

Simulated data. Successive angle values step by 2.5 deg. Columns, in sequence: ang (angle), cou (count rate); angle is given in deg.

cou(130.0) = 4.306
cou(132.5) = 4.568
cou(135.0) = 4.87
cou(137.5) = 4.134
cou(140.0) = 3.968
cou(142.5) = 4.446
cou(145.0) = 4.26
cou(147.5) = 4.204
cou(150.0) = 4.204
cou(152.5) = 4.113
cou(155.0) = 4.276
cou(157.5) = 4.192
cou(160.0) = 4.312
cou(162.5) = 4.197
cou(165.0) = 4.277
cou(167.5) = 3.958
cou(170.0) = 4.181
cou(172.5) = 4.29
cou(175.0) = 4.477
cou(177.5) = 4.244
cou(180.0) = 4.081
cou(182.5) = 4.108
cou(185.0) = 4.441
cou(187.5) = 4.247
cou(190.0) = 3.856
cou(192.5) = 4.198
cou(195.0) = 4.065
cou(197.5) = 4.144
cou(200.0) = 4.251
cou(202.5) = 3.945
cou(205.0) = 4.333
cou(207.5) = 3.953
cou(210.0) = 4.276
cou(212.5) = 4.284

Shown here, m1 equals 4.15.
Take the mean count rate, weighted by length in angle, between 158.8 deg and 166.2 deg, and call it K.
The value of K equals 4.26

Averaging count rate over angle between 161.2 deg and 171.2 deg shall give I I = 4.15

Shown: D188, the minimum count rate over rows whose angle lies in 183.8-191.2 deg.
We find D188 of 3.856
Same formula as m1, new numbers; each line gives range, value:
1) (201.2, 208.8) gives 4.08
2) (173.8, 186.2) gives 4.27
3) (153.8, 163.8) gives 4.24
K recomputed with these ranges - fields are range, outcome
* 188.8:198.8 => 4.07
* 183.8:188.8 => 4.34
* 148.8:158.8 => 4.2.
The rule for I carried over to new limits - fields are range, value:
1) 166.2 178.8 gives 4.23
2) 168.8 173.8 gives 4.24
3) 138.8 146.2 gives 4.23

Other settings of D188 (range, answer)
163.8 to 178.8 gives 3.958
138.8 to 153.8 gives 3.968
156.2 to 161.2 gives 4.192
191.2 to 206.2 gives 3.945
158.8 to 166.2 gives 4.197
